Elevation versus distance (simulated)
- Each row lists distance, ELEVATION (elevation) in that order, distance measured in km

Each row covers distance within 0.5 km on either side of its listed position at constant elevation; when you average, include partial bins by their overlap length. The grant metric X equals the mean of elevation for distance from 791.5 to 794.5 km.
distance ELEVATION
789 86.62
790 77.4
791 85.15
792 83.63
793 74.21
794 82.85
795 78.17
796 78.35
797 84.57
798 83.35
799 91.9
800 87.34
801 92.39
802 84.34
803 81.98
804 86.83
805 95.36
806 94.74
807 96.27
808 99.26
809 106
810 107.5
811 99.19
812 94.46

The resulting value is 80.2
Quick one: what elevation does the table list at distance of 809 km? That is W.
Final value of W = 106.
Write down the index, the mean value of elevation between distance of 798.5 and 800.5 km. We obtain 89.6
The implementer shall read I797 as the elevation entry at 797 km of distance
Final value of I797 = 84.57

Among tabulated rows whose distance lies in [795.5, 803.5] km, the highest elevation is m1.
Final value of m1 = 92.39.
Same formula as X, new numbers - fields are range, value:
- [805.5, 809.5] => 99.1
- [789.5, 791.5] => 81.3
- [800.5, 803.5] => 86.2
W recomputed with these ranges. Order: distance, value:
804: 86.83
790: 77.4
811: 99.19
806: 94.74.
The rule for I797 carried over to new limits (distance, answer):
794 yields 82.85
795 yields 78.17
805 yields 95.36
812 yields 94.46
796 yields 78.35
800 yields 87.34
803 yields 81.98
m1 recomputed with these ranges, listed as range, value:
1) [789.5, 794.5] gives 85.15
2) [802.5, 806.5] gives 95.36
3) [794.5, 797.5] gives 84.57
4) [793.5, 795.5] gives 82.85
